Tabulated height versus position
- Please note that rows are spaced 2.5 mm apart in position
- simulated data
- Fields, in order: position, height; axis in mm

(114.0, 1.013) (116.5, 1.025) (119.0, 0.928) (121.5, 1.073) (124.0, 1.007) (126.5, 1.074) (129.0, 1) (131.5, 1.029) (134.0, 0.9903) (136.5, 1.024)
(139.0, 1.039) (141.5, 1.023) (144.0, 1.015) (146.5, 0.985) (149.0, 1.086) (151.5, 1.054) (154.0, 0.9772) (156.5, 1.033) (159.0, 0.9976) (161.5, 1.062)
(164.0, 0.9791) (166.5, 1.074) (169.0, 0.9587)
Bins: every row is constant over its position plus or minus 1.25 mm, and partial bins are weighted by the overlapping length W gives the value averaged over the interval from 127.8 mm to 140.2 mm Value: 1.02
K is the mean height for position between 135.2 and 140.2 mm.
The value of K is 1.03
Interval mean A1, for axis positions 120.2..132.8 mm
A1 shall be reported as 1.04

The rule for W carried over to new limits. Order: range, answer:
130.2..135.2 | 1.01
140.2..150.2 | 1.03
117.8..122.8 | 1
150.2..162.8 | 1.02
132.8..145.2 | 1.02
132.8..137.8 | 1.01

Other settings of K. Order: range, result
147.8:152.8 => 1.07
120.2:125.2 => 1.04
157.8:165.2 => 1.01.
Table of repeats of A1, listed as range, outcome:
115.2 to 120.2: 0.977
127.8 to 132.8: 1.01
